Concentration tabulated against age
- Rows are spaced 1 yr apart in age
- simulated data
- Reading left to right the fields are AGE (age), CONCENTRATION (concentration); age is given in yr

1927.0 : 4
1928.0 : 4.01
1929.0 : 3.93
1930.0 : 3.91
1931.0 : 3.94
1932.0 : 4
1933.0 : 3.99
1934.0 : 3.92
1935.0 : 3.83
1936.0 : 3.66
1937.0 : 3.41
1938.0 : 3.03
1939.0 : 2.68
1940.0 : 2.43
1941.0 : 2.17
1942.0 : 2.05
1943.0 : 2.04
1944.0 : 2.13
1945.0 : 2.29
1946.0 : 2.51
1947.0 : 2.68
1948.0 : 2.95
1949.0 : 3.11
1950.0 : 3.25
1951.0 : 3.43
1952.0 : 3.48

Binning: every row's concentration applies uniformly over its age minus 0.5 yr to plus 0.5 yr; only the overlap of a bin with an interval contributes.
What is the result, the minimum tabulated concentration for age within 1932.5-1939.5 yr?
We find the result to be 2.68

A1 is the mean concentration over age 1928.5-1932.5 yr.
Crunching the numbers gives 3.94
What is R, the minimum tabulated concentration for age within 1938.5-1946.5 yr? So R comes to 2.04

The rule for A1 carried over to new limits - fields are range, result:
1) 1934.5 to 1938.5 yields 3.48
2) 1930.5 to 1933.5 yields 3.98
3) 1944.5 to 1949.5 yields 2.71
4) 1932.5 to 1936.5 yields 3.85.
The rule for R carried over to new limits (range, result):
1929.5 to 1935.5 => 3.83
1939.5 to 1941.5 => 2.17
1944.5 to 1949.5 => 2.29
